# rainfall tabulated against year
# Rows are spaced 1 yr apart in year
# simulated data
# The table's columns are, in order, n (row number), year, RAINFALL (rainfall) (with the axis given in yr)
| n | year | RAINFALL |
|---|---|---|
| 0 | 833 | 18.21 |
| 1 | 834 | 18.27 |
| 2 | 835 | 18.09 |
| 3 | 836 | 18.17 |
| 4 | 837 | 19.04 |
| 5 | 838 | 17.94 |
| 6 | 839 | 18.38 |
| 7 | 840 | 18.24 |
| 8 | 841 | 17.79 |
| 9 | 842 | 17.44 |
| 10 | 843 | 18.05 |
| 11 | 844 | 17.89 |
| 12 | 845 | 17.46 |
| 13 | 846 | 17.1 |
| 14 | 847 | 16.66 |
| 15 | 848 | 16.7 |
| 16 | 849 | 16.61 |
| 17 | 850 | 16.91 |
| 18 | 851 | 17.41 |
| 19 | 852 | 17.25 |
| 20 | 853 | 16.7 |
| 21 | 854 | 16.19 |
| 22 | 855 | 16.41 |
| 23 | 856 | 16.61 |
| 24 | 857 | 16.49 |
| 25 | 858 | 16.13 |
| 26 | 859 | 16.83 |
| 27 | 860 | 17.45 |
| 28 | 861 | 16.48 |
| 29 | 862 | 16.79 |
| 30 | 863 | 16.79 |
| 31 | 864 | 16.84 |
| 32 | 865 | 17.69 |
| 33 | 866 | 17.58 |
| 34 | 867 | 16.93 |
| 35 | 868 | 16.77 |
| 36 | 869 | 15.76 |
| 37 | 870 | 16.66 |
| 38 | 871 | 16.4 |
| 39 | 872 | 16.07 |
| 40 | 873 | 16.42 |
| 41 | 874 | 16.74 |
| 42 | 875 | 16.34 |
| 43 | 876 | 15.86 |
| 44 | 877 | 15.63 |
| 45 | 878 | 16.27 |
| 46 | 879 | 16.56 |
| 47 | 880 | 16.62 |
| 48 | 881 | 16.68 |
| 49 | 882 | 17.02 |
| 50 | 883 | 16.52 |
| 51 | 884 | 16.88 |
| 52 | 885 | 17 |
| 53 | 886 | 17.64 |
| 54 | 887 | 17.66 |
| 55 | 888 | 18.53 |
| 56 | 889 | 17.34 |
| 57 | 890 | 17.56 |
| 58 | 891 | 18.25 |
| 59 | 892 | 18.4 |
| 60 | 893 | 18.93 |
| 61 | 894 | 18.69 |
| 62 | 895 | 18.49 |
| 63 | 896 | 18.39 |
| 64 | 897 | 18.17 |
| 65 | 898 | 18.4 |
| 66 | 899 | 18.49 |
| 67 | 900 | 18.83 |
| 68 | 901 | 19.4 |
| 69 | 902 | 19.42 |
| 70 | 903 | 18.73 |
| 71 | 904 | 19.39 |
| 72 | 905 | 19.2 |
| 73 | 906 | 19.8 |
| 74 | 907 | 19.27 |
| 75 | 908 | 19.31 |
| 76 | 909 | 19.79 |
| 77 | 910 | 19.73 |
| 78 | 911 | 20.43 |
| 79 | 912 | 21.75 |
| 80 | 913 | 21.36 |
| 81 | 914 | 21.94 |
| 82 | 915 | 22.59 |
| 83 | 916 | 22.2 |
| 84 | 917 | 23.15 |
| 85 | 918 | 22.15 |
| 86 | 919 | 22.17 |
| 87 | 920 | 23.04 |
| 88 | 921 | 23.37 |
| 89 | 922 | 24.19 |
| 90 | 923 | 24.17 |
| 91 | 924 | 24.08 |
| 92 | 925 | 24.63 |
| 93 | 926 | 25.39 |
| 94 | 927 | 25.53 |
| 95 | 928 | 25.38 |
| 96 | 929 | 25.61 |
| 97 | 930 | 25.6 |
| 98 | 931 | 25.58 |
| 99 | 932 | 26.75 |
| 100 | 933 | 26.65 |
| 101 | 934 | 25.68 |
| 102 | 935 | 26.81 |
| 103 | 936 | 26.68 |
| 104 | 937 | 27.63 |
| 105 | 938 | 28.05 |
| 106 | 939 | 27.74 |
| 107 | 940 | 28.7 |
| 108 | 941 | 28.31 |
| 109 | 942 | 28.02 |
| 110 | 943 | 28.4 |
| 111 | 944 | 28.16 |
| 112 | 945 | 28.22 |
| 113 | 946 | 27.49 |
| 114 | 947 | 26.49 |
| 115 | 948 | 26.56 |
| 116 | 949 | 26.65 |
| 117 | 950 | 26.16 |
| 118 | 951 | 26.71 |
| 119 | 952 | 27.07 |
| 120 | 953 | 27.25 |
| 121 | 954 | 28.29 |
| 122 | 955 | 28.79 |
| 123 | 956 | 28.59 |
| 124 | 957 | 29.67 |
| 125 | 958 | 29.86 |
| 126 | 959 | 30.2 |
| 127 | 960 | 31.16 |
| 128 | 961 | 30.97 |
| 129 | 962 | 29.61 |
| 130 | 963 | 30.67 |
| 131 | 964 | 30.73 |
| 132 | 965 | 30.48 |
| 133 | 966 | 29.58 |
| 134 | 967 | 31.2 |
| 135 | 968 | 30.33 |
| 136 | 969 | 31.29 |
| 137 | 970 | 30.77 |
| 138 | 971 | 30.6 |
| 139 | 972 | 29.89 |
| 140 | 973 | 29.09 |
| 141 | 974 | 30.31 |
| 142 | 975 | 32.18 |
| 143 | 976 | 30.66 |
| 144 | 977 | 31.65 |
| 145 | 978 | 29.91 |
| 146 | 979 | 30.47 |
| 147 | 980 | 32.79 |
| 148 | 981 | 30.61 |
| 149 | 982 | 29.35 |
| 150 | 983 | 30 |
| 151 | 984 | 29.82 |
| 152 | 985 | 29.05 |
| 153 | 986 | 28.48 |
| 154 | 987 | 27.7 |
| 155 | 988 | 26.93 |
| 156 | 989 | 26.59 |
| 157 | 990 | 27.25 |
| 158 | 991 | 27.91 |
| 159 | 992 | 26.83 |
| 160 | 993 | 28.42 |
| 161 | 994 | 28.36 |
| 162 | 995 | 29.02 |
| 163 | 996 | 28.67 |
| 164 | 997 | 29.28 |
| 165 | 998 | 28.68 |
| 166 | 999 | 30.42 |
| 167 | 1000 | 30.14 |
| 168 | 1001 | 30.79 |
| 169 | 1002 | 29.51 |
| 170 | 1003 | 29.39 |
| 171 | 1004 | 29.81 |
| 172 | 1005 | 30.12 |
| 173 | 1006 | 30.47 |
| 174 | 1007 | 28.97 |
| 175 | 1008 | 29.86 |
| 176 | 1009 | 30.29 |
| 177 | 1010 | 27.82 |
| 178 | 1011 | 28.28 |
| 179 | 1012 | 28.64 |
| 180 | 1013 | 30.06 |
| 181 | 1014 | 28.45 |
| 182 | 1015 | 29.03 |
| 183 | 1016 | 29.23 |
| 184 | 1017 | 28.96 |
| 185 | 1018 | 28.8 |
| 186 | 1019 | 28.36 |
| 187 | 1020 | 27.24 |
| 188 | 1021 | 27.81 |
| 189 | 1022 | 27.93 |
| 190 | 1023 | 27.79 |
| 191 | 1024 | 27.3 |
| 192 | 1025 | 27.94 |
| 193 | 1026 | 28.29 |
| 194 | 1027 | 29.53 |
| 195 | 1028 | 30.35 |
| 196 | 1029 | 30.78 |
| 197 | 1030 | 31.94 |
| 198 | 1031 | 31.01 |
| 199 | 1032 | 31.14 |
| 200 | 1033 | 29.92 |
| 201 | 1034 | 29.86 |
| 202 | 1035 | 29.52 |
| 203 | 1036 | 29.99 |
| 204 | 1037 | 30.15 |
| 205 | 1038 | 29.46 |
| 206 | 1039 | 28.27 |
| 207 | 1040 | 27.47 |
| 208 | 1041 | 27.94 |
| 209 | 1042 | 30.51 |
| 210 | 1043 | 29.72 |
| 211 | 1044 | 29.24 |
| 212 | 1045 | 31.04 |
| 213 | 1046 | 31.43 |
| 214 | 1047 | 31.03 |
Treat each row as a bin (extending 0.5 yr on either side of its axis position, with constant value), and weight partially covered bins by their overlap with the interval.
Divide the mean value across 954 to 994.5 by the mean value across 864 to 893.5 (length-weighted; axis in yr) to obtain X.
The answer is 1.7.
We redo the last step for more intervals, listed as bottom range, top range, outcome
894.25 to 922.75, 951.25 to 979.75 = 1.47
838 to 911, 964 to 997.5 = 1.69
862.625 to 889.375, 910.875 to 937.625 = 1.45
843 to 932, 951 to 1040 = 1.55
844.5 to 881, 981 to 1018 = 1.74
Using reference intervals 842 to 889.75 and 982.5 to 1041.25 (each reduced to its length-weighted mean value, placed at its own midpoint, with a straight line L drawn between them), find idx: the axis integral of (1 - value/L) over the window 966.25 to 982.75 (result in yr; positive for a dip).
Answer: -3.0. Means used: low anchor 16.8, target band 30.7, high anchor 29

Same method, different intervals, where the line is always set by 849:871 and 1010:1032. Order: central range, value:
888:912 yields 1.1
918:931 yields -1.6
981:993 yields -0.9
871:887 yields 1.4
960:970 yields -2.4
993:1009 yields -1.2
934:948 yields -2.9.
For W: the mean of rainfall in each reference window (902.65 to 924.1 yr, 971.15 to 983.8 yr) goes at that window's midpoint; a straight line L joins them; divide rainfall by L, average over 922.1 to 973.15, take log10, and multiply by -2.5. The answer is -0.07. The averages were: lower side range 21.4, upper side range 30.6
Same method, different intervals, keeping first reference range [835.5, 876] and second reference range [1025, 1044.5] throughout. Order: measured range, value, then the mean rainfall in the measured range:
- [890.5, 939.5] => -0.05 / 22.2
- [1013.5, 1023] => 0.01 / 28.4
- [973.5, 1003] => -0.12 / 29.4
